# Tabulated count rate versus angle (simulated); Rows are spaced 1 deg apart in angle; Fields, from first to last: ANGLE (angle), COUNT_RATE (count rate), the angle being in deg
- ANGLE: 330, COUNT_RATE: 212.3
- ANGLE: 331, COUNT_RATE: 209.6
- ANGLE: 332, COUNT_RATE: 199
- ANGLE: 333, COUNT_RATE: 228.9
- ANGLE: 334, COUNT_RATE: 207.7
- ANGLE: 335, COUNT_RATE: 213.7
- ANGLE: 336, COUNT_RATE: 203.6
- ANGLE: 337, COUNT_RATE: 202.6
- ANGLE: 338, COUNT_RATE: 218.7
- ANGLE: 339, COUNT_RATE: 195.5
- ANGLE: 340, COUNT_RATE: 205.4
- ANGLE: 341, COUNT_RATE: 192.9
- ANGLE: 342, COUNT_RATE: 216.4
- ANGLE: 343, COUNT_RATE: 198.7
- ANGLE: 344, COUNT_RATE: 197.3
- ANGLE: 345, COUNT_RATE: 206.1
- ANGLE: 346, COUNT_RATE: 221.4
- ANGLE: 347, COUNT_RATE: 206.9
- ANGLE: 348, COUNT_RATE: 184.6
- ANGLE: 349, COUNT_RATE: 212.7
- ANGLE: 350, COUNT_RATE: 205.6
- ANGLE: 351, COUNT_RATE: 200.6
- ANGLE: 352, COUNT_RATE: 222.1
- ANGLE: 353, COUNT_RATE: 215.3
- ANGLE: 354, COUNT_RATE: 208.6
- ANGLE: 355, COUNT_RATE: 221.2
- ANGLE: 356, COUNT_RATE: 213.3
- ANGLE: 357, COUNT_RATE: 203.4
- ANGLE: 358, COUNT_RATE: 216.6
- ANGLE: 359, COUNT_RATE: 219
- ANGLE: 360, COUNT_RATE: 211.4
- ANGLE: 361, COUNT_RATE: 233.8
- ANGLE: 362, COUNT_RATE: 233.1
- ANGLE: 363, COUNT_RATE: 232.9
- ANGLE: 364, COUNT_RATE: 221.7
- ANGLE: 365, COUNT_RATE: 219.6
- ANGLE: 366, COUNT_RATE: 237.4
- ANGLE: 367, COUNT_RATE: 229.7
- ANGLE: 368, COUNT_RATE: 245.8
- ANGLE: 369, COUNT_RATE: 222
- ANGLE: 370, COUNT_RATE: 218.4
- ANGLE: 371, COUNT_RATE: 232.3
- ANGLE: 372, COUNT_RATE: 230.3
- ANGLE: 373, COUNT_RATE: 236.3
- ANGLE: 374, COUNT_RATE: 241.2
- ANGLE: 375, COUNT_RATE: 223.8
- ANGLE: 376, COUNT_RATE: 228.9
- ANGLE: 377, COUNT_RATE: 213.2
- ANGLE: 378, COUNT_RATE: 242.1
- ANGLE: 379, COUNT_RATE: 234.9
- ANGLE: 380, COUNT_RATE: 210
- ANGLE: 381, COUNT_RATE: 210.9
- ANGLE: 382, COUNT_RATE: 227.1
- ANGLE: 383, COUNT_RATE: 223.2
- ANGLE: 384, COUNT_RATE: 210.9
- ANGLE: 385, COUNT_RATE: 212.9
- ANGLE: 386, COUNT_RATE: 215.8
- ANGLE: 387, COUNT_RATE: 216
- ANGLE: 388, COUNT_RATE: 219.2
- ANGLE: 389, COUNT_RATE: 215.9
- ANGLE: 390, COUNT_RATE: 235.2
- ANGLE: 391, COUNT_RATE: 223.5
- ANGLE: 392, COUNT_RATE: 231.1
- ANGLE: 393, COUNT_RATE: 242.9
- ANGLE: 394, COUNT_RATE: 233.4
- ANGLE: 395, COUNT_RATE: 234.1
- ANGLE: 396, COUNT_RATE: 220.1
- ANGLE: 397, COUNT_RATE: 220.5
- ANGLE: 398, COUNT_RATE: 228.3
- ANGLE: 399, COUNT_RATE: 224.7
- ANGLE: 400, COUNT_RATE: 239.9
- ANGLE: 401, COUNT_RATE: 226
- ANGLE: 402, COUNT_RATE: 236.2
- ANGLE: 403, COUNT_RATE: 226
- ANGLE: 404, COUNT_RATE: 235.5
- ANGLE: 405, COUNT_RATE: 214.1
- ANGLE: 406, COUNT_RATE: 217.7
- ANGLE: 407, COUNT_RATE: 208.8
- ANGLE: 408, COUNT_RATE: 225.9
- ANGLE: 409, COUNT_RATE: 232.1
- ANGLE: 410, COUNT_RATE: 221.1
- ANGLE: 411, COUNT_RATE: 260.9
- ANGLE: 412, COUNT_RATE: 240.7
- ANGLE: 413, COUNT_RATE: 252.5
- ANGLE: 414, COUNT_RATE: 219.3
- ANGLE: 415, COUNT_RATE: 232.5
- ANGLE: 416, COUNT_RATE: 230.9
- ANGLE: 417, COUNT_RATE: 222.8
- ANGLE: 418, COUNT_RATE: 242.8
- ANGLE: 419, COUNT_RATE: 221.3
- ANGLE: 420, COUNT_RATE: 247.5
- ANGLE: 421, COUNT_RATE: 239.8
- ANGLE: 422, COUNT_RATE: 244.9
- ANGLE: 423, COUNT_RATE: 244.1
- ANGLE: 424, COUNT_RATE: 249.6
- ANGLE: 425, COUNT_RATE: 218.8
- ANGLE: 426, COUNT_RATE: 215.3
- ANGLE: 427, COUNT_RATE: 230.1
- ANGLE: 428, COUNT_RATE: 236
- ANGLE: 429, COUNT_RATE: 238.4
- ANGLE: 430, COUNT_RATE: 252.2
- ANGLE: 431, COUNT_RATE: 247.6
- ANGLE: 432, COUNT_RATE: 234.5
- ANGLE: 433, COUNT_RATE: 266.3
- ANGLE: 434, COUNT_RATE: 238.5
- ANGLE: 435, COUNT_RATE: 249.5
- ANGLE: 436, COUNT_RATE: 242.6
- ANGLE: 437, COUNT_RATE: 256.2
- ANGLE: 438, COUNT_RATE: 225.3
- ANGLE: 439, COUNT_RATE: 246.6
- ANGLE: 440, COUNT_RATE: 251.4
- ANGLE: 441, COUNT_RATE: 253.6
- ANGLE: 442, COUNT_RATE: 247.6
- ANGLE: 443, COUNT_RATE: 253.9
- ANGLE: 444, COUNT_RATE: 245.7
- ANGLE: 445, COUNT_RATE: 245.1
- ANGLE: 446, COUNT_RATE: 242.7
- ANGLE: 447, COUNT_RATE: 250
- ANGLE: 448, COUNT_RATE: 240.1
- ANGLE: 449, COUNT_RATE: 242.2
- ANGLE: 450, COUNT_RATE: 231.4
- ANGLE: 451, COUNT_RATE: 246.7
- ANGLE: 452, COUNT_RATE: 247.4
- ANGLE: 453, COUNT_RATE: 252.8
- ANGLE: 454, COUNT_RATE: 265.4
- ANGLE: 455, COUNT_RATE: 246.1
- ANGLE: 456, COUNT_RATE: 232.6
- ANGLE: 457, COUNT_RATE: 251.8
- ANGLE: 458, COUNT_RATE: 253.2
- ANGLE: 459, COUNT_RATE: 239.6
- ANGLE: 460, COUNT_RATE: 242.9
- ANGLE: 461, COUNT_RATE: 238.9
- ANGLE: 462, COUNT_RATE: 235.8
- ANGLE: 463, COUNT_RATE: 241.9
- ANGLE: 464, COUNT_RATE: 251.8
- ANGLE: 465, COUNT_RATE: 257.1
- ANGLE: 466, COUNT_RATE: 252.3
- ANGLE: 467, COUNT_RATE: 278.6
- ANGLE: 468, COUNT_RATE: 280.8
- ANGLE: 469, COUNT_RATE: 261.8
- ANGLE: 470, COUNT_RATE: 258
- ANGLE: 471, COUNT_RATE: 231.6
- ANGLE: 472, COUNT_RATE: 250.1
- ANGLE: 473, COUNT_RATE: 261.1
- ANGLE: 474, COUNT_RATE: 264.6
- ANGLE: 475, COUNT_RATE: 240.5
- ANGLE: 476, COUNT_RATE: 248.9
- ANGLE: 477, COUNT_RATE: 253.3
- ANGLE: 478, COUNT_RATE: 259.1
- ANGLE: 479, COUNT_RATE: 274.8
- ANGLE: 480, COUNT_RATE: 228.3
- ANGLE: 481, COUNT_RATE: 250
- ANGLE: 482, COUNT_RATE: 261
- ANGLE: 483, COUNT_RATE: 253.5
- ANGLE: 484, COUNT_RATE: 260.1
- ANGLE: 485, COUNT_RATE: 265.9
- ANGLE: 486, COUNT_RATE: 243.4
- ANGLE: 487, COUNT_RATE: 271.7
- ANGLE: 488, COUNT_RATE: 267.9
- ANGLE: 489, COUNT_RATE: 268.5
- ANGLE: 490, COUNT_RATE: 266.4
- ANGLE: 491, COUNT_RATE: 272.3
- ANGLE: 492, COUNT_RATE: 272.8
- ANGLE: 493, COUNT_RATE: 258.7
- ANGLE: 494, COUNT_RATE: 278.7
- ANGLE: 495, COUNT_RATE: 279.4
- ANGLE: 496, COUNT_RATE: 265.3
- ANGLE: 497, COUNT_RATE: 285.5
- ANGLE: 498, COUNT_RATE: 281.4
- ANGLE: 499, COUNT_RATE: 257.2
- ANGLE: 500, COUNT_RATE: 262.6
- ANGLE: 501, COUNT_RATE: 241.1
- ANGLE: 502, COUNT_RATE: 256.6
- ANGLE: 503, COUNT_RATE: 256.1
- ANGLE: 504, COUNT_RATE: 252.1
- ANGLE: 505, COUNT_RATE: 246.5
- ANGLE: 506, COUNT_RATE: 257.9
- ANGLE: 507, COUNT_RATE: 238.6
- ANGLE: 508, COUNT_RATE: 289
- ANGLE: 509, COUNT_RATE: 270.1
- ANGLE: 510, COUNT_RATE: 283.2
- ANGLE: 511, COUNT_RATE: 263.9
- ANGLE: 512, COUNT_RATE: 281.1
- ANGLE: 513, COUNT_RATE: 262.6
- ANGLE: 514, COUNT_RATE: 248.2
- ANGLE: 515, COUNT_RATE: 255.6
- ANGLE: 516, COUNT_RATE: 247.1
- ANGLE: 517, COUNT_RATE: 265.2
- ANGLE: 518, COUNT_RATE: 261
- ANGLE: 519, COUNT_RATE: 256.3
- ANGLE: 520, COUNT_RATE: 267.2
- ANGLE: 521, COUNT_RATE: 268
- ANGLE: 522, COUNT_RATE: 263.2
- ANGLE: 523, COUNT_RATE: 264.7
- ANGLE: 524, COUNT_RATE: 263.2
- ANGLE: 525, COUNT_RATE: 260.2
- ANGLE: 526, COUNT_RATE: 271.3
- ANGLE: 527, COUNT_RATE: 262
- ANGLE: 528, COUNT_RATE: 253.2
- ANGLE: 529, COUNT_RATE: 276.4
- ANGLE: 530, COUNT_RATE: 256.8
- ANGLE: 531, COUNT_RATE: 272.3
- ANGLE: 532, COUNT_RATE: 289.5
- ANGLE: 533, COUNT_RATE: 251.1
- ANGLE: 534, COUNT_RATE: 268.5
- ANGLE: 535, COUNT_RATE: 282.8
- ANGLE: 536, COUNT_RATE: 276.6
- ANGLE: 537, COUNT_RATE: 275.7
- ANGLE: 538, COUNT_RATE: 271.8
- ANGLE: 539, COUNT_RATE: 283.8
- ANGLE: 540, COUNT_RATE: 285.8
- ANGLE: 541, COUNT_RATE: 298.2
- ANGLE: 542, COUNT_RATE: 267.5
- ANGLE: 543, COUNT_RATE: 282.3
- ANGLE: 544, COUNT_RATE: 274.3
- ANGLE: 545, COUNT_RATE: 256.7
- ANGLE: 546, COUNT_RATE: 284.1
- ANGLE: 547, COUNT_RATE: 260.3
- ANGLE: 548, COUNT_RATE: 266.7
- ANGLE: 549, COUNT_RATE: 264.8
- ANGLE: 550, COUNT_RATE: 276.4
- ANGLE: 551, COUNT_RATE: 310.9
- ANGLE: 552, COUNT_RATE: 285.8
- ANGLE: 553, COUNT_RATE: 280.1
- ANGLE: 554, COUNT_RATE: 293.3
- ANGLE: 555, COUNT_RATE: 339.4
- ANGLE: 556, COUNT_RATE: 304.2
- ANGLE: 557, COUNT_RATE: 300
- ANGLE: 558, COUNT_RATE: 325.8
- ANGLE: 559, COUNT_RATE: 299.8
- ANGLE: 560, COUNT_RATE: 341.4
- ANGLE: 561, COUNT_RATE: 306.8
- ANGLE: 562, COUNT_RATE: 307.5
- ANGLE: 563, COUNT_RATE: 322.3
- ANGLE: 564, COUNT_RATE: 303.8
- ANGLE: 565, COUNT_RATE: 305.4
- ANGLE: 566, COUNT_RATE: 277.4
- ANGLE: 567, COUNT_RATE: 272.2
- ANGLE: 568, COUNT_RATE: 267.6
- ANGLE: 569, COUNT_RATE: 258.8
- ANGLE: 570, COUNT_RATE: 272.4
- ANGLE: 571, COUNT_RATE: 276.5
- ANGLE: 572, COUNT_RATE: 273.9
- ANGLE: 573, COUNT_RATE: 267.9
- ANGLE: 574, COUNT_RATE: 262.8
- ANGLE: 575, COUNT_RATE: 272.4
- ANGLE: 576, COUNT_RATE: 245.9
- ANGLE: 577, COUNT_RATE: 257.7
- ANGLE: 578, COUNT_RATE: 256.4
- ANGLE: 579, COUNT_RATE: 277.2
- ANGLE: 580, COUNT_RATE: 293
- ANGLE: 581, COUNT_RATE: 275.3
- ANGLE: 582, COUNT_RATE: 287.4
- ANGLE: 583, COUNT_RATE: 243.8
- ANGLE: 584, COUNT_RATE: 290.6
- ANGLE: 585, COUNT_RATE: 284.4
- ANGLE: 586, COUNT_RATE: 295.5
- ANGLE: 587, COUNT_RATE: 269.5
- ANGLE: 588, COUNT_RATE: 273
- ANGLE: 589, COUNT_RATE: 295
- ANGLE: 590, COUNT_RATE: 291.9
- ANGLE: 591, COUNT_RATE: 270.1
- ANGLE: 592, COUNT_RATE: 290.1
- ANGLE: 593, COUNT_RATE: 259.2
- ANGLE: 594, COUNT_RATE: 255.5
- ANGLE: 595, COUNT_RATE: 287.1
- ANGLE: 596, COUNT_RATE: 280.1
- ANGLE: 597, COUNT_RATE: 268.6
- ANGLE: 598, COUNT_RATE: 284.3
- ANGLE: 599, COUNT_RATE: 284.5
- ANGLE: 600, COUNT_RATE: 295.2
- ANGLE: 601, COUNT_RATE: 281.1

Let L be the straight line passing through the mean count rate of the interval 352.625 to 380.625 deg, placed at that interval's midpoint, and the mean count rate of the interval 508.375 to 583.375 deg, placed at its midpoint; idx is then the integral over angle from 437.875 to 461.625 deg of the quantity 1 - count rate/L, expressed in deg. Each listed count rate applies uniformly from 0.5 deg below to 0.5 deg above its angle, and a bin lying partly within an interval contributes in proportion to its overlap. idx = 0.3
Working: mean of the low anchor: 225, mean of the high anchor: 277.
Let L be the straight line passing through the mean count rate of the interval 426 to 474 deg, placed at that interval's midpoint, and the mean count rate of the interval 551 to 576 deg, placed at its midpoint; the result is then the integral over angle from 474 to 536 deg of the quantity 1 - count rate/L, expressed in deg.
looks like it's 1.39 deg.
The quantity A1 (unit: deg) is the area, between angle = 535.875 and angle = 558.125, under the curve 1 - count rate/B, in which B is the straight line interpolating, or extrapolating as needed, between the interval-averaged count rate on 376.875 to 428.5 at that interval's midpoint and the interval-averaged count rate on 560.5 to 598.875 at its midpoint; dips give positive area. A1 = -1.3 deg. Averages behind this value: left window 229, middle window 285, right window 278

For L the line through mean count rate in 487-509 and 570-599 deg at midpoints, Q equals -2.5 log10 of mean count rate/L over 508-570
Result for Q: -0.04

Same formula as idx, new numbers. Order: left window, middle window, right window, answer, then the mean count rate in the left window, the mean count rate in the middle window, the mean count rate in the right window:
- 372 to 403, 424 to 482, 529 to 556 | 0.3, 226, 247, 279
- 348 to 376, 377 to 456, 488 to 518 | 1.2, 222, 235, 264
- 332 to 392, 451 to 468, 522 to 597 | -0.1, 218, 250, 280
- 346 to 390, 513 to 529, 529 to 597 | 0.4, 221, 261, 281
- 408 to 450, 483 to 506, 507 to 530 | -0.5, 241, 264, 264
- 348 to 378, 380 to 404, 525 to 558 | 0.7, 222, 225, 279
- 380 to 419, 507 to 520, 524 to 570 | 0.3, 227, 264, 283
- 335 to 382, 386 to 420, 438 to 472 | 0.4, 217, 229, 249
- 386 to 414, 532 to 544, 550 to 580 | 0.1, 229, 277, 288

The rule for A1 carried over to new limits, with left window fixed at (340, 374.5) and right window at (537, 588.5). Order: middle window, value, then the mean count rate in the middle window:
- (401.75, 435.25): 0.3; 235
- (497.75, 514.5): 0.2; 261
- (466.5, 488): -0.1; 257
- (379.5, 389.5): 0.5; 216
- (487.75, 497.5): -0.4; 272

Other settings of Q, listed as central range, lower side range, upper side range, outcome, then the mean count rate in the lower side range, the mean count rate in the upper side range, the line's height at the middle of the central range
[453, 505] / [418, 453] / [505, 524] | -0.01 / 243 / 263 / 254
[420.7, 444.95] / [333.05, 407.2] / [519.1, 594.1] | -0.01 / 220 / 279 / 240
